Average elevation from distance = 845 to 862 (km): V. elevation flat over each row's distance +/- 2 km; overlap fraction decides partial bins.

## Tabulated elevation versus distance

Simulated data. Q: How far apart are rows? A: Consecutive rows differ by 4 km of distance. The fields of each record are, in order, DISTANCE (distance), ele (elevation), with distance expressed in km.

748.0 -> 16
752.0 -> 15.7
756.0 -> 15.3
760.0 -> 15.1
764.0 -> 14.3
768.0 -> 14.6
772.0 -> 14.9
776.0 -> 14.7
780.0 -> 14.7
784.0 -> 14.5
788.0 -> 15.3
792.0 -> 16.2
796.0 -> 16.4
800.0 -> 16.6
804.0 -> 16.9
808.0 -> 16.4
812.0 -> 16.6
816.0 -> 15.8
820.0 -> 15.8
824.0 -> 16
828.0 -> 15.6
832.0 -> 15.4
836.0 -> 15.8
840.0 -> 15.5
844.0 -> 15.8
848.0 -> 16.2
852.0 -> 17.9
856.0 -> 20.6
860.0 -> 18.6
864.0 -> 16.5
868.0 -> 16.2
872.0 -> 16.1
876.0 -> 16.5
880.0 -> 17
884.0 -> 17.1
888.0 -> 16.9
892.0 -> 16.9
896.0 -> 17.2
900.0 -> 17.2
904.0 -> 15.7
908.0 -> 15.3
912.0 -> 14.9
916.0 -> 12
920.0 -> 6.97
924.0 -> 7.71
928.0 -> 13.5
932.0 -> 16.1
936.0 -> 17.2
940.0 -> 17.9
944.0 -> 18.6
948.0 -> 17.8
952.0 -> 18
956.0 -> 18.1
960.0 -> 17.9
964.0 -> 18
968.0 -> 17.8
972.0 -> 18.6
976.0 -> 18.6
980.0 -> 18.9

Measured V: 18.2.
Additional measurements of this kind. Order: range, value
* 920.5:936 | 12.5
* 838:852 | 16.1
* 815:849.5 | 15.8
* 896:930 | 13.2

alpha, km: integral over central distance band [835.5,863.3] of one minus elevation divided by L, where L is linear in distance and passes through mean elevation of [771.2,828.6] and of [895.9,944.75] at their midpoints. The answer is -3.7 km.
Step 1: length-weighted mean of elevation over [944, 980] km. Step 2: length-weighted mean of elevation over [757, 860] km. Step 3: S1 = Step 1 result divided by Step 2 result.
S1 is 1.1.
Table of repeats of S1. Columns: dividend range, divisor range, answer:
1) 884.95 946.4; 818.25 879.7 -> 0.90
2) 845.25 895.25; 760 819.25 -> 1.11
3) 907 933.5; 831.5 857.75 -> 0.73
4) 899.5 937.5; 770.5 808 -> 0.86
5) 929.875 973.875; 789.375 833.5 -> 1.10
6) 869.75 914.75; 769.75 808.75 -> 1.05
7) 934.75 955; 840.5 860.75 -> 1.02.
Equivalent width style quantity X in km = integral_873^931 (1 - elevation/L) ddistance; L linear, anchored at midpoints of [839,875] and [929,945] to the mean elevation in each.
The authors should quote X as 8.2 km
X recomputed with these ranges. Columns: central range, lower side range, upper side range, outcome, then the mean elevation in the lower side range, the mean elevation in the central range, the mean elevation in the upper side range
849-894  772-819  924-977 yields -2.2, 15.8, 17.3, 17.2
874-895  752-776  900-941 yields -4.3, 14.9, 16.9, 13.8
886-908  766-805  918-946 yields -3.5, 15.4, 16.6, 14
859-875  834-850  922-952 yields -0.9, 15.8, 16.7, 15.7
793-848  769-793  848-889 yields -0.2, 15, 16.1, 17.3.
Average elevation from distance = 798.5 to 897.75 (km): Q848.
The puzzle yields 16.6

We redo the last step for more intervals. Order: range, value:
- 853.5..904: 17.2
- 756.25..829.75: 15.6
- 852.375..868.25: 18.2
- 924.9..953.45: 16.6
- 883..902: 17.1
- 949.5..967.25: 18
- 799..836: 16.1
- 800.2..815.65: 16.5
